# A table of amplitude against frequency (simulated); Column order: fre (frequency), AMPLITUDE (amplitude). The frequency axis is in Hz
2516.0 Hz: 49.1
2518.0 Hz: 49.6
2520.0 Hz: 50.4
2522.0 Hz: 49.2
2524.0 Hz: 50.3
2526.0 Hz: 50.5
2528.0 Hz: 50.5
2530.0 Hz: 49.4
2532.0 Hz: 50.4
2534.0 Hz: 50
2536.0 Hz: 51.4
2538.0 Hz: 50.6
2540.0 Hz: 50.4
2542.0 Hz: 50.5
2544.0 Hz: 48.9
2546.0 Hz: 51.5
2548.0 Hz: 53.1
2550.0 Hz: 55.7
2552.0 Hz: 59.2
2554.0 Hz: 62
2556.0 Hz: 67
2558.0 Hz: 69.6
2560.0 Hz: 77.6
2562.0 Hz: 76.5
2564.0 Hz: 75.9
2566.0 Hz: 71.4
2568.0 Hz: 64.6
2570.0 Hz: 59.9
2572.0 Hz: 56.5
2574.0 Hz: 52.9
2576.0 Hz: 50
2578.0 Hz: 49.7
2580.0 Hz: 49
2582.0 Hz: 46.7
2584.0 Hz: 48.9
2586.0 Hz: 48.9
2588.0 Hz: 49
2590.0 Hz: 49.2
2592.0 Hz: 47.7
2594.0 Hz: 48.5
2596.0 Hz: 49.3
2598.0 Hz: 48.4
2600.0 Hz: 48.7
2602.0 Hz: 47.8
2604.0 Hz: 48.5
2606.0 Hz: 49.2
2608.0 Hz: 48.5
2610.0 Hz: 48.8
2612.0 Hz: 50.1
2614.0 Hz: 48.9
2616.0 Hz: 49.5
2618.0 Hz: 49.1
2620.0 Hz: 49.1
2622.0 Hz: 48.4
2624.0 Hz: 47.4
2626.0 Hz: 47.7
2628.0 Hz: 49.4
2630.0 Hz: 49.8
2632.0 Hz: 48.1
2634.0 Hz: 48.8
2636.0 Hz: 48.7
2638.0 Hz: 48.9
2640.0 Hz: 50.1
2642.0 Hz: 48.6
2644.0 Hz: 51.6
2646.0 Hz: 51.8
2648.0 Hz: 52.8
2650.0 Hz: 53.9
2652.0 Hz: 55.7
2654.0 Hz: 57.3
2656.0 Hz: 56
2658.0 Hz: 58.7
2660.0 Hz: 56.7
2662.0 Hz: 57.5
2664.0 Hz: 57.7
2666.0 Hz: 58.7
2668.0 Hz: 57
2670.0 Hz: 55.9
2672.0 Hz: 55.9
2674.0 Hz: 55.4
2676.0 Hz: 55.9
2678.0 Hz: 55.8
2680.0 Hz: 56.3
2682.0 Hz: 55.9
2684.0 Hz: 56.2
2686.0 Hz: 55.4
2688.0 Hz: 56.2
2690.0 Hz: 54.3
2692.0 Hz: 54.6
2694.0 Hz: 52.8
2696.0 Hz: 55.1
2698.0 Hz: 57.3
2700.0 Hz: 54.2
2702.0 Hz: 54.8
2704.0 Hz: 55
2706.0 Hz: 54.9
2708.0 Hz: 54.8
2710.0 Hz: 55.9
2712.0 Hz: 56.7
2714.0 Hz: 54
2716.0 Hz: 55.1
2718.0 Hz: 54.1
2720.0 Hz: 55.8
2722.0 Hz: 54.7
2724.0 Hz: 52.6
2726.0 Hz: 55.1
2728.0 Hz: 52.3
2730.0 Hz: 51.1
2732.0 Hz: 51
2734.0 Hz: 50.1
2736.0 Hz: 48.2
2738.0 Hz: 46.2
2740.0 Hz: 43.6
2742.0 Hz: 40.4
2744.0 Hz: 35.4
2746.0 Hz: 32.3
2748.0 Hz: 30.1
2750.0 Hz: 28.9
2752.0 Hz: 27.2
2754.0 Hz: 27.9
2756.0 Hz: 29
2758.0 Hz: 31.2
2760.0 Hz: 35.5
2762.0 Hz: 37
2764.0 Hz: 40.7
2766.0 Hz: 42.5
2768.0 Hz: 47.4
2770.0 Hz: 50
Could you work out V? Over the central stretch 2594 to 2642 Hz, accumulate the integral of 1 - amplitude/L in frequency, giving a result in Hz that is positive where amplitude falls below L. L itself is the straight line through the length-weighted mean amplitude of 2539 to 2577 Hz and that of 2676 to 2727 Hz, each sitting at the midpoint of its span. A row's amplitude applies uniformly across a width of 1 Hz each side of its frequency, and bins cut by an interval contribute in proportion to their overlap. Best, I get 7.8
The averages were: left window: 60.7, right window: 55.1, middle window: 48.8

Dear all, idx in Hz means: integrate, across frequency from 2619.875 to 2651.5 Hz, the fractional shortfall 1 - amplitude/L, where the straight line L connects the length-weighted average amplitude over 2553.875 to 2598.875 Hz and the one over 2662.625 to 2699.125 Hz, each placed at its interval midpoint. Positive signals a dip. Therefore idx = 3.75 Hz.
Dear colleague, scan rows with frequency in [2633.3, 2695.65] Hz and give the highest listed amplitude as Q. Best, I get 58.7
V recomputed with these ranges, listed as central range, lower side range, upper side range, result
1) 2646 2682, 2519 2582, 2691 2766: -4.3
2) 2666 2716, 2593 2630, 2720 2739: -4.8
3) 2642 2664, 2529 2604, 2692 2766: -2.0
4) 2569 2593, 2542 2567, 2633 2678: 4.1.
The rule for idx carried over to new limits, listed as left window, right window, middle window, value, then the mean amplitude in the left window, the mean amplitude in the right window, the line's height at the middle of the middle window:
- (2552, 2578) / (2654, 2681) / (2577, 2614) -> 8.0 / 64.5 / 56.8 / 62.2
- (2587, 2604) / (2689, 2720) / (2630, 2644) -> 0.5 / 48.6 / 54.9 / 51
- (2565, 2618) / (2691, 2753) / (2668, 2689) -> -2.6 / 51.1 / 49.2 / 49.8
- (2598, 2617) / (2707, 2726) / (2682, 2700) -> -0.6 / 48.9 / 54.9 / 53.5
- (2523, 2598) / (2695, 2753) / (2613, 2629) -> 1.2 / 55.1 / 48.9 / 52.8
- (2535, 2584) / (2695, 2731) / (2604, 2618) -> 1.9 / 58.2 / 54.6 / 57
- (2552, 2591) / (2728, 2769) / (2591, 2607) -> 2.2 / 59.2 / 39.1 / 56.1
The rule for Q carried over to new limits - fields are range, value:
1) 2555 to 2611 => 77.6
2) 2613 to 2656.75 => 57.3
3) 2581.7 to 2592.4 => 49.2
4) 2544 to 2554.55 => 62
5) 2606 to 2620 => 50.1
